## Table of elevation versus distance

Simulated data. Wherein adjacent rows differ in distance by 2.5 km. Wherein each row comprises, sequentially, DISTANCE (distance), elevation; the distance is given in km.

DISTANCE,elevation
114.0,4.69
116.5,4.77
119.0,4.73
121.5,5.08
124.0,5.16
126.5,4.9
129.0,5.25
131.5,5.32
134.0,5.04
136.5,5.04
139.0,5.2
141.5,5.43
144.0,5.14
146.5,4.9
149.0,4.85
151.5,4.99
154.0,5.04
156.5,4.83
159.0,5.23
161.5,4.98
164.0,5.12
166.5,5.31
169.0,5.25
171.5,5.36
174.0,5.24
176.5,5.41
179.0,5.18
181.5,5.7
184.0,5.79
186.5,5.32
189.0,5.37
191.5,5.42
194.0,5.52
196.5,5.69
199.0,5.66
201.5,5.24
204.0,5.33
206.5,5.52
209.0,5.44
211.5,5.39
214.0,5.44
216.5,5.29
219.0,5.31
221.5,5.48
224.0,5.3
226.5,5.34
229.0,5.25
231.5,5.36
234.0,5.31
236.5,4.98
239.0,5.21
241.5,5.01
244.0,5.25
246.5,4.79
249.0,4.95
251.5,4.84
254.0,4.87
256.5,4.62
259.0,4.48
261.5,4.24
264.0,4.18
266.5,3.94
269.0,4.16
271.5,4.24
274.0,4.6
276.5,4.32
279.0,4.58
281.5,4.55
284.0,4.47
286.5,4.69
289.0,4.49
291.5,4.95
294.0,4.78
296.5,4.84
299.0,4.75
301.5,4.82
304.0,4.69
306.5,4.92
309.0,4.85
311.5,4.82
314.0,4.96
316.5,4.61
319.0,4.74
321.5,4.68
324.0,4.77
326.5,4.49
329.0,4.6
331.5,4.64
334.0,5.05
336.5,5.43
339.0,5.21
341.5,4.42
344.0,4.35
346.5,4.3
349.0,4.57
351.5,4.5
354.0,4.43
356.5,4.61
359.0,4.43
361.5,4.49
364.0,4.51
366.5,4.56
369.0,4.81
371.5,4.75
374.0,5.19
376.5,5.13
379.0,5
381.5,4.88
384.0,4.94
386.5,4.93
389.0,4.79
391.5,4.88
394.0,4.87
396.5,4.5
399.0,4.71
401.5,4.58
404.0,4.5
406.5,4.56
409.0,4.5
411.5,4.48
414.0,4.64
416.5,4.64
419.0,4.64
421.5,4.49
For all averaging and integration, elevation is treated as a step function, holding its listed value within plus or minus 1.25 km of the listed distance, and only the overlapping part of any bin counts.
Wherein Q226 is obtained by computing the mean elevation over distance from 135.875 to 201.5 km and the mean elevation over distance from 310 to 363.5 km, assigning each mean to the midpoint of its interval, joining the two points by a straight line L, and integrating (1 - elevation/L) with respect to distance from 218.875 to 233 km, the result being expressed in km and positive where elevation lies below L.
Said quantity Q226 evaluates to -0.8 km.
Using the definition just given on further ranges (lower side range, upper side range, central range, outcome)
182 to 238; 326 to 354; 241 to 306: 5.5 km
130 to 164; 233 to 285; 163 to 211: -4.8 km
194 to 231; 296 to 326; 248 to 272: 3.1 km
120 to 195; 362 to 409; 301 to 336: 0.9 km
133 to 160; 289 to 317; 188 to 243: -4.5 km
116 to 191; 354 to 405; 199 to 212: -0.9 km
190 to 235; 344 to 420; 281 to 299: 1.3 km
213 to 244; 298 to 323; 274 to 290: 1.4 km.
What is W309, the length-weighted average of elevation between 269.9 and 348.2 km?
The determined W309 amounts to 4.69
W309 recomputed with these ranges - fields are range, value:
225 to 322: 4.75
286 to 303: 4.76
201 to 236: 5.35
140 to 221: 5.3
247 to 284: 4.48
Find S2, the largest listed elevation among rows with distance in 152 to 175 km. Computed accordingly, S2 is 5.36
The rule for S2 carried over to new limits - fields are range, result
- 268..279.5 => 4.6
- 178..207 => 5.79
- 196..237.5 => 5.69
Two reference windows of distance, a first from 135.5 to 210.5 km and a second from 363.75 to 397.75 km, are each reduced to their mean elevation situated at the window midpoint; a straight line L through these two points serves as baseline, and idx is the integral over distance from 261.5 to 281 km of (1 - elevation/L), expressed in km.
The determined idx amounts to 3.0 km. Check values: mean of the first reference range 5.28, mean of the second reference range 4.85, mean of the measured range 4.3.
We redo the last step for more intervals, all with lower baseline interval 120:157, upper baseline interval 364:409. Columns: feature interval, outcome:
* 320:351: 0.89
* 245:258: 0.34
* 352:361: 0.61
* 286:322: 0.78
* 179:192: -1.21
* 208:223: -1.21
